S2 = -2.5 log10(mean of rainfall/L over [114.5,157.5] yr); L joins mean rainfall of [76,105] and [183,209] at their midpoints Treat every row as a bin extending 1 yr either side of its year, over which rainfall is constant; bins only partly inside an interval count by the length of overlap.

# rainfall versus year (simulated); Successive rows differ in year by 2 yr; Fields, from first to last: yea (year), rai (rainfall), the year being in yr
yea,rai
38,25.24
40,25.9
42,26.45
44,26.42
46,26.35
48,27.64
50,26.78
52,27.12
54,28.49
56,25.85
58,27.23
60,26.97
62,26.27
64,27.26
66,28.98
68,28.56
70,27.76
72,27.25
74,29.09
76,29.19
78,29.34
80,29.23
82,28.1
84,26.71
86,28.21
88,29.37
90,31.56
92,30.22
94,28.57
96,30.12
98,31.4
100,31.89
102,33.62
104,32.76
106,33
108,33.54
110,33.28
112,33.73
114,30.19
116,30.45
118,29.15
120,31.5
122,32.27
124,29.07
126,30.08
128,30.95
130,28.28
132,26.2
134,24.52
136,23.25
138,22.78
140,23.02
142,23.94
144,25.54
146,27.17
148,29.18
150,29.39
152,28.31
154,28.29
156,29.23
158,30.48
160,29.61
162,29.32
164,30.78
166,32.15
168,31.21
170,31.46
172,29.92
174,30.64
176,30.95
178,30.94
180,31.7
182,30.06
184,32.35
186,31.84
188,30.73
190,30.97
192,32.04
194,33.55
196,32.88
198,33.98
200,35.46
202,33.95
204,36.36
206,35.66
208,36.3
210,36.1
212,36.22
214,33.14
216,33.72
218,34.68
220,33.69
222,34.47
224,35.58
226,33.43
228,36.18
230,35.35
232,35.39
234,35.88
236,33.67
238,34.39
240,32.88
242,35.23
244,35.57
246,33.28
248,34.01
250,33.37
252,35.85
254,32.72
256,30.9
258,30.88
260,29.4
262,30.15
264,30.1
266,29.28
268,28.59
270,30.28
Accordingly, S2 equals 0.14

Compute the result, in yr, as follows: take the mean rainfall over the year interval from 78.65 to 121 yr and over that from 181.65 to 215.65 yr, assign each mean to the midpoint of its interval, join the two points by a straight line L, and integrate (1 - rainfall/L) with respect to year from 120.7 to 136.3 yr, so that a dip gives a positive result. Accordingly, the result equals 1.6 yr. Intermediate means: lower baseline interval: 30.8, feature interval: 28.4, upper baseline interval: 33.7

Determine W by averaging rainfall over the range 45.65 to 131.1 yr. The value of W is 29.5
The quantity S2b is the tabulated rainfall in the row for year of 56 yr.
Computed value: 25.85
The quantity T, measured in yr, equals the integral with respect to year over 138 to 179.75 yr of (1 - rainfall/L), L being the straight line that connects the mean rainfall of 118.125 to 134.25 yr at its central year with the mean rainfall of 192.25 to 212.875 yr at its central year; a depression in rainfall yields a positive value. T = 3.7 yr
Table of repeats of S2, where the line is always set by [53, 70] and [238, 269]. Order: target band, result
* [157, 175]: -0.02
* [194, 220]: -0.12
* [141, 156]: 0.08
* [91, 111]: -0.12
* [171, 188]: -0.02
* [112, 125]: -0.07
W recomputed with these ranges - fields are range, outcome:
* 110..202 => 29.9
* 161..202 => 31.7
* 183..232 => 34.1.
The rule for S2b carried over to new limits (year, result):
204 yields 36.36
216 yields 33.72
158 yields 30.48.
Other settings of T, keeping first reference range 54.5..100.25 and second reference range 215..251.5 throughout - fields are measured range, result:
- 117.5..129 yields -0.08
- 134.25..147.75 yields 2.81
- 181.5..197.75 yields 0.45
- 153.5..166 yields 0.73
